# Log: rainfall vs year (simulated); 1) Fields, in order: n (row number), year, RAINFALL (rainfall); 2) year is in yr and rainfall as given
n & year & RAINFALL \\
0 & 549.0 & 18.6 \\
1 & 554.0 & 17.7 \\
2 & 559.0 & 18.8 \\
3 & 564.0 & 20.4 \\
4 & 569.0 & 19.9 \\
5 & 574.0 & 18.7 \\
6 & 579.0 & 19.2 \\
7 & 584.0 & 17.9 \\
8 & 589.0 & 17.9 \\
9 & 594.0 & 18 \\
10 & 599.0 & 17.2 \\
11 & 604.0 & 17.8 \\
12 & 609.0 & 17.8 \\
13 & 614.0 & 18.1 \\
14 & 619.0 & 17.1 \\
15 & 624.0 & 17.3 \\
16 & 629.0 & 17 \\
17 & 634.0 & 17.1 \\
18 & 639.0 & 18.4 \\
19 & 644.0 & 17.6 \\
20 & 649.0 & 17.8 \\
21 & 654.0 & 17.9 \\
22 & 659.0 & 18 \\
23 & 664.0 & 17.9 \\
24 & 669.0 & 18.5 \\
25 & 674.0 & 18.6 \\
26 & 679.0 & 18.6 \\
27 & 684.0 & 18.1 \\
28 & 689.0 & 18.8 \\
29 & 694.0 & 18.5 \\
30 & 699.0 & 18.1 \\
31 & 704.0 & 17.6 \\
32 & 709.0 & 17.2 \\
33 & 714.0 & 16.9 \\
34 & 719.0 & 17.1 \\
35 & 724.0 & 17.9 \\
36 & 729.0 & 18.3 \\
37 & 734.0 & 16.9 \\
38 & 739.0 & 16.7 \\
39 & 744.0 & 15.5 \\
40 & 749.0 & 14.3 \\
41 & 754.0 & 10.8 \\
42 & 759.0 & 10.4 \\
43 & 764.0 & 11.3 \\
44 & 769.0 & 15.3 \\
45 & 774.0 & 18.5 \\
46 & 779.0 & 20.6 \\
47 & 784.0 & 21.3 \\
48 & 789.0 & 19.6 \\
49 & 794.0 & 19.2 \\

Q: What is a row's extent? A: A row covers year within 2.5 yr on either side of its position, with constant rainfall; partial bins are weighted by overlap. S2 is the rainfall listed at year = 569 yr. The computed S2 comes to 19.9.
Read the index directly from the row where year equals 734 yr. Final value 16.9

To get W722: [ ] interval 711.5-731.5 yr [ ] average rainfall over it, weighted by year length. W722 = 17.6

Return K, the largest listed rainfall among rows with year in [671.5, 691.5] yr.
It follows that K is 18.8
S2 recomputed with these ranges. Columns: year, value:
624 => 17.3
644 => 17.6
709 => 17.2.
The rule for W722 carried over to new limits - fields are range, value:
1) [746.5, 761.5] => 11.8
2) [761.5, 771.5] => 13.3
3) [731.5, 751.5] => 15.8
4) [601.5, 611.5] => 17.8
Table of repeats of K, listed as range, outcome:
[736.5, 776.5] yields 18.5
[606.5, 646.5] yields 18.4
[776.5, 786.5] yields 21.3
